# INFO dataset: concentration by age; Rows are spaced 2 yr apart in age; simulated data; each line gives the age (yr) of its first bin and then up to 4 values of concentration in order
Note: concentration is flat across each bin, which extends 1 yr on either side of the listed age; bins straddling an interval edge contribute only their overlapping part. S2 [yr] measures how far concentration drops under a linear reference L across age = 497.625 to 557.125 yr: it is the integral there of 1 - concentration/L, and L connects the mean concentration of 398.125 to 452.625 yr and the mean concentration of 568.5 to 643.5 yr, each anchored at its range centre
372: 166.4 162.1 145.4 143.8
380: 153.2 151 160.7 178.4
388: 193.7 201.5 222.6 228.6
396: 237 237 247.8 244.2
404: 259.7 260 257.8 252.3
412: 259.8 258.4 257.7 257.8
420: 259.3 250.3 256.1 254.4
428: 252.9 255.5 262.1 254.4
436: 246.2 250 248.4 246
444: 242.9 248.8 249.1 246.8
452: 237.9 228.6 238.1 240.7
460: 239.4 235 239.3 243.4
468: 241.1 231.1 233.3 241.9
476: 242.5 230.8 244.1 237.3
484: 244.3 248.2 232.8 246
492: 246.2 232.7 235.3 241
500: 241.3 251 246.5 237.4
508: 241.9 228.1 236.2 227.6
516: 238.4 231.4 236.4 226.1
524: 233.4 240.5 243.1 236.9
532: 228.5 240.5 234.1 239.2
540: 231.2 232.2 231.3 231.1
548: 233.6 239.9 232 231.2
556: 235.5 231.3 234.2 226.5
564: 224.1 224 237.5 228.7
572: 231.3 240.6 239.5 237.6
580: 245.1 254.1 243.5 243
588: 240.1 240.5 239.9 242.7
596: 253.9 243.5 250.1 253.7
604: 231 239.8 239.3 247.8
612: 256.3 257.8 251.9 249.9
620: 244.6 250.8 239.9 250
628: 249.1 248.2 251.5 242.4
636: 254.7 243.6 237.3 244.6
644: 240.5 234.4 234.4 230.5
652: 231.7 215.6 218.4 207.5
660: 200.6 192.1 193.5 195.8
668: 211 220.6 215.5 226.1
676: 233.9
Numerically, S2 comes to 2.9 yr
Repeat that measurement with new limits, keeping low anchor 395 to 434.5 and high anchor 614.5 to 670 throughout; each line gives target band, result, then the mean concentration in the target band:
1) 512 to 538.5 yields 0.89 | 235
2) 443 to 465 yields 0.83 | 241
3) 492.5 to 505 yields 0.21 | 241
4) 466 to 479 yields 0.57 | 237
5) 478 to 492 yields 0.31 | 242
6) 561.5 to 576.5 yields 0.48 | 231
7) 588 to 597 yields -0.27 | 244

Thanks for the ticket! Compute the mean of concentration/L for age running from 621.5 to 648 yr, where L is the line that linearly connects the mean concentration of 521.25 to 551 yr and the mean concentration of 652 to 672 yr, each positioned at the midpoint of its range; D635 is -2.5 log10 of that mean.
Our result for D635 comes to -0.15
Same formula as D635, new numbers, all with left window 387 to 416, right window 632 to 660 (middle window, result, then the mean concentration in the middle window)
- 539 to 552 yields 0.01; 233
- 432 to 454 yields -0.03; 247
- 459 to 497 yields 0.00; 239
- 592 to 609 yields -0.04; 244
